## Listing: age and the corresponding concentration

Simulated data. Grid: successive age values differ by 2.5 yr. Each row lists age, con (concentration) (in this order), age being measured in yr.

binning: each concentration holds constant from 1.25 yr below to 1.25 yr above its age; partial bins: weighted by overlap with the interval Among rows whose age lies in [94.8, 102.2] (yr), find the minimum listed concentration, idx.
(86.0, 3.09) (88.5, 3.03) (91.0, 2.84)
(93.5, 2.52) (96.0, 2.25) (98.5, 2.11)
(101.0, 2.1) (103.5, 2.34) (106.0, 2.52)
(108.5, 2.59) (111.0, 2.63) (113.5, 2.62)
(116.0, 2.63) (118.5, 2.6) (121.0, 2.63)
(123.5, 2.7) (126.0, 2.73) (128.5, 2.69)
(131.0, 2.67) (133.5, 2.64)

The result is 2.1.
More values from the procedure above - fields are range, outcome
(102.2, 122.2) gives 2.34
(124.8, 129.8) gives 2.69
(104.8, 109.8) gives 2.52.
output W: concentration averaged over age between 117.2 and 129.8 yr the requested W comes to 2.67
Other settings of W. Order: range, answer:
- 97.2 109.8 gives 2.33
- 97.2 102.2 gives 2.11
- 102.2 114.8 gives 2.54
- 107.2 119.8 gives 2.61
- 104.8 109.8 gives 2.56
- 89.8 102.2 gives 2.36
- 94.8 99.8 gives 2.18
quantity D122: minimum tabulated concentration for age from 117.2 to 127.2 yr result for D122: 2.6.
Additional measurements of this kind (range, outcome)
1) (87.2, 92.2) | 2.84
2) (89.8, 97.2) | 2.25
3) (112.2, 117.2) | 2.62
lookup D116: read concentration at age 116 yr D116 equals 2.63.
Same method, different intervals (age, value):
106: 2.52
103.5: 2.34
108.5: 2.59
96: 2.25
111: 2.63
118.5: 2.6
